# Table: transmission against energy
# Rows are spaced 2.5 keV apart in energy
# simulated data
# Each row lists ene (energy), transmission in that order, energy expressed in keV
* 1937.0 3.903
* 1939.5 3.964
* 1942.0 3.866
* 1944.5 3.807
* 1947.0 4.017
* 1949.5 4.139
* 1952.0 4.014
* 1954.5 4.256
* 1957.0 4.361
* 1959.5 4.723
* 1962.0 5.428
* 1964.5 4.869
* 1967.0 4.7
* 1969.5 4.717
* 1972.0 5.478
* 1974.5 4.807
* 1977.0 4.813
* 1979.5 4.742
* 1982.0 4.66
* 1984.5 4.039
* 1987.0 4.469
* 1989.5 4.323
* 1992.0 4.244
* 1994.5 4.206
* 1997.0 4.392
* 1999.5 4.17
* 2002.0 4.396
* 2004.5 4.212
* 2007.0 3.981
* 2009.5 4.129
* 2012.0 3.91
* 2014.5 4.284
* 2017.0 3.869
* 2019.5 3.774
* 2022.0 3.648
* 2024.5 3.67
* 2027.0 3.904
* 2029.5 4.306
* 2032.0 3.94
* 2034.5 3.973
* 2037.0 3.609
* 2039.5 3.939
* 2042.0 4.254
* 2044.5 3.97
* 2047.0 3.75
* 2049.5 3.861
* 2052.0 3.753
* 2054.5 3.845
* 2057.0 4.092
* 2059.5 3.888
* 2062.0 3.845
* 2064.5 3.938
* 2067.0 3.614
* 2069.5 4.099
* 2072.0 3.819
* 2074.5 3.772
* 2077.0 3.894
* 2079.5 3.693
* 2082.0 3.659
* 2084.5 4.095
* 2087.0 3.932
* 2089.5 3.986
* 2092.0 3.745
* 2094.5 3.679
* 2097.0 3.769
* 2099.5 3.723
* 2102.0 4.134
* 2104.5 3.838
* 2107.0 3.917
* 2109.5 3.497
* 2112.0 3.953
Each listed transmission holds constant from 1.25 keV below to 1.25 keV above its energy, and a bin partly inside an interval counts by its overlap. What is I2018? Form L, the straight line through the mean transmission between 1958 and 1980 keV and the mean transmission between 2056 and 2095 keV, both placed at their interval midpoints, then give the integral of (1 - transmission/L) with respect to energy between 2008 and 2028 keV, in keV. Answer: 2.4 keV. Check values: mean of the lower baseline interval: 4.92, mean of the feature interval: 3.9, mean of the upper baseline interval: 3.86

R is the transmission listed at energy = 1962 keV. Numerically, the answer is 5.428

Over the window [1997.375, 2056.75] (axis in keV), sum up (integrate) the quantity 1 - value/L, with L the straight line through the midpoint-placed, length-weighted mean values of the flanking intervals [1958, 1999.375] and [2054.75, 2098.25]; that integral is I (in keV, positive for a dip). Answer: 3.9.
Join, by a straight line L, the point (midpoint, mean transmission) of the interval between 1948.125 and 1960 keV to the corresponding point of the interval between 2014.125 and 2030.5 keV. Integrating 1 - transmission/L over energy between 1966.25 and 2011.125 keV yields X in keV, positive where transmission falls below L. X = -4.2 keV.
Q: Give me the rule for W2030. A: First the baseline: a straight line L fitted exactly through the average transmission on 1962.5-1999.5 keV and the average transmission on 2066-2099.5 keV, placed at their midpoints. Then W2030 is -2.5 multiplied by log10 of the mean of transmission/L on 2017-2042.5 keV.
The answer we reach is 0.09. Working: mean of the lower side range 4.61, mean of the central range 3.89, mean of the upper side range 3.83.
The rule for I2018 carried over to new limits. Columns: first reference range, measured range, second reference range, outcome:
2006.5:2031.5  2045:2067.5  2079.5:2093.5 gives 0.26 keV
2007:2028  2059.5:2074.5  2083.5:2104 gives 0.12 keV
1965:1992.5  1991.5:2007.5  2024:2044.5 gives 0.56 keV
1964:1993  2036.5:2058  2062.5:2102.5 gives 1.10 keV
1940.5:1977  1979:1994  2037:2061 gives -0.18 keV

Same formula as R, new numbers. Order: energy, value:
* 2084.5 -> 4.095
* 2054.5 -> 3.845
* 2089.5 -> 3.986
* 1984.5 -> 4.039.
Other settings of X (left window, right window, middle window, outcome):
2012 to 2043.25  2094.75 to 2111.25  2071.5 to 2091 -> -0.1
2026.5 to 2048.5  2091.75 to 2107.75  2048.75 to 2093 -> 0.3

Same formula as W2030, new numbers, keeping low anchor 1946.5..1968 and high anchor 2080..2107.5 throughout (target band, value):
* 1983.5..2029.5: 0.047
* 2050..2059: 0.042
